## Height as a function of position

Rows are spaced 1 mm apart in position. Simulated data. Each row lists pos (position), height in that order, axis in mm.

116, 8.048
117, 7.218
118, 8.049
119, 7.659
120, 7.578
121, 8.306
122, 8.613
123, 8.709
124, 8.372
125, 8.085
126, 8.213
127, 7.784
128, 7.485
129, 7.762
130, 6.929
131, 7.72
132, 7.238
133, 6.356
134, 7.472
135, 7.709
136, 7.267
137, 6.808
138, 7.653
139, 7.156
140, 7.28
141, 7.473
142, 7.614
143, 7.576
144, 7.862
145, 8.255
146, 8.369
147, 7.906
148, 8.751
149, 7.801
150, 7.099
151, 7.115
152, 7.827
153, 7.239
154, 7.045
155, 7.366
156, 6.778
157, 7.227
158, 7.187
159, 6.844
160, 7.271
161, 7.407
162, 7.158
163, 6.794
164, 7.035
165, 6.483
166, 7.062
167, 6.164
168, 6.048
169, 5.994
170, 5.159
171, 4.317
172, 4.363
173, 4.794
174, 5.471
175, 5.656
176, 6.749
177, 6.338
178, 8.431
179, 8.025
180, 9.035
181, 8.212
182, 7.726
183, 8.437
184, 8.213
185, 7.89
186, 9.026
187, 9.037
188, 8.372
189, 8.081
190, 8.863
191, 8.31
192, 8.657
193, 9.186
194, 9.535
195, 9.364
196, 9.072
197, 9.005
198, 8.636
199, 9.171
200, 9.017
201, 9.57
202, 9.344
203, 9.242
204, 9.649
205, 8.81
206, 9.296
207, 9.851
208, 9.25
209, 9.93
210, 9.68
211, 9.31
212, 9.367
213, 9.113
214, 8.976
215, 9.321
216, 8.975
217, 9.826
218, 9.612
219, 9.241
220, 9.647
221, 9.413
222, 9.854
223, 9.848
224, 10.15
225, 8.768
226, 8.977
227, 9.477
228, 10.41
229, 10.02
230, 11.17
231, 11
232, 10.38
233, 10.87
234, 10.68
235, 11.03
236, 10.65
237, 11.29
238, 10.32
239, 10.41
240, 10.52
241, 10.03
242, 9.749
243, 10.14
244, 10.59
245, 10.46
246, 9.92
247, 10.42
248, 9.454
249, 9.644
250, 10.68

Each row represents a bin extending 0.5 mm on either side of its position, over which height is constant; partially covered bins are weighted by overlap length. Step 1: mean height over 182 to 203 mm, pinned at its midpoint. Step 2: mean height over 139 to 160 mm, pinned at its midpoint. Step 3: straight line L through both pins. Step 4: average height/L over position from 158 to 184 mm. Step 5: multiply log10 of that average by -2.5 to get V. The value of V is 0.213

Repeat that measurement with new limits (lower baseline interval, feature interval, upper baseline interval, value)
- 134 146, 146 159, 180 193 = 0.05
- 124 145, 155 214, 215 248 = 0.12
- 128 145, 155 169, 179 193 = 0.16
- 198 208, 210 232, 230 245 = 0.03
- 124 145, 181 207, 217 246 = 0.03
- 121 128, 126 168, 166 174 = -0.09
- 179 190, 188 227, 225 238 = 0.02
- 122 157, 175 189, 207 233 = 0.09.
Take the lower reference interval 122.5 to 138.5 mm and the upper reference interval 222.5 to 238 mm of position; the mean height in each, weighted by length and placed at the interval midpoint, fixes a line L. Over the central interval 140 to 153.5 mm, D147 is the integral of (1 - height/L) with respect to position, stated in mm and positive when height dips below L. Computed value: 0.5 mm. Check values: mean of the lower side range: 7.6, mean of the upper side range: 10.3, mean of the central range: 7.74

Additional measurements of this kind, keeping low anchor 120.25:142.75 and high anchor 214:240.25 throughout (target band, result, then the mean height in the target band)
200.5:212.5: 0.11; 9.44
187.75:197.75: 0.36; 8.85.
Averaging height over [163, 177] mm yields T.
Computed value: 5.85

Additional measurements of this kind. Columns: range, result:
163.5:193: 7.2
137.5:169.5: 7.28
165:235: 8.65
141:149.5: 7.98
